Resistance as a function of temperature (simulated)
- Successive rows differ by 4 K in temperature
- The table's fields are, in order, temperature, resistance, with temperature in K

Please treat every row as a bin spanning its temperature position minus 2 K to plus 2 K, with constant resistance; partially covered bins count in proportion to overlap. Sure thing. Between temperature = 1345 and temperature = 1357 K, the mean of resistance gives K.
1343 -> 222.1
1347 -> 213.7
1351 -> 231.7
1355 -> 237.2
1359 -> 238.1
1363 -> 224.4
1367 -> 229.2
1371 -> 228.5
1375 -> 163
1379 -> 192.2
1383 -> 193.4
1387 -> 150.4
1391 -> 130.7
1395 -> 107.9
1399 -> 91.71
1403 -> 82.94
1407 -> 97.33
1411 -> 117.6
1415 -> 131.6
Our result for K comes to 228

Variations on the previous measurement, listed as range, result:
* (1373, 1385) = 183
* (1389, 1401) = 110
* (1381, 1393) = 158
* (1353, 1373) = 231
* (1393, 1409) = 95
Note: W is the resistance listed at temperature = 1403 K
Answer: 82.94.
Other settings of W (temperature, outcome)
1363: 224.4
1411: 117.6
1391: 130.7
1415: 131.6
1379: 192.2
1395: 107.9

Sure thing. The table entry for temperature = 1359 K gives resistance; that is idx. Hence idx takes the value 238.1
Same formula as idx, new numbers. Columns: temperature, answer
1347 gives 213.7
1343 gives 222.1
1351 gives 231.7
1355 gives 237.2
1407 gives 97.33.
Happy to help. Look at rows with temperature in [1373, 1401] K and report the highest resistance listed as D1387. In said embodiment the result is 193.4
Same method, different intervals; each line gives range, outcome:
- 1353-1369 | 238.1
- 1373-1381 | 192.2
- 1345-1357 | 237.2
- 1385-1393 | 150.4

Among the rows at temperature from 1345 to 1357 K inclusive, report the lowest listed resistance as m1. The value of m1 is 213.7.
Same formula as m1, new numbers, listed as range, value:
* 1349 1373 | 224.4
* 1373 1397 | 107.9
